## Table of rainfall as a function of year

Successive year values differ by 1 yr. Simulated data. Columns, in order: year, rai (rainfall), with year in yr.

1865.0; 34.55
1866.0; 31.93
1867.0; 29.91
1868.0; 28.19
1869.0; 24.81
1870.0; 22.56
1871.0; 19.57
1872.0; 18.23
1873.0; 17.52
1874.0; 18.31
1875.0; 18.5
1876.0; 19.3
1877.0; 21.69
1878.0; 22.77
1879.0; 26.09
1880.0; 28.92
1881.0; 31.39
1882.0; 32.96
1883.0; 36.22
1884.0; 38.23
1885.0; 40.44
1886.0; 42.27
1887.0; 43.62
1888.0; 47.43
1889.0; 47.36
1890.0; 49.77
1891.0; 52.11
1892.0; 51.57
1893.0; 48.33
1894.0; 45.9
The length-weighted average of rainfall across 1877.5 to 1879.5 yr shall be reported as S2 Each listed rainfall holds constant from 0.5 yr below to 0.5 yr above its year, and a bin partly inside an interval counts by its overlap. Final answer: 24.4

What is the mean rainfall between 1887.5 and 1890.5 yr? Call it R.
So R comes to 48.2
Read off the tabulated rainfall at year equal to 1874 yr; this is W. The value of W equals 18.31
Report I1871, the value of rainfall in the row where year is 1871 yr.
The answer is 19.57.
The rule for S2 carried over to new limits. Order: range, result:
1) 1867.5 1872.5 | 22.7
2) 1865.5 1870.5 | 27.5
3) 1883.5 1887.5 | 41.1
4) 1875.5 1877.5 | 20.5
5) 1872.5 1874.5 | 17.9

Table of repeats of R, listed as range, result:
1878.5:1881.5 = 28.8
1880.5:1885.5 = 35.8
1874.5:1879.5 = 21.7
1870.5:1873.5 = 18.4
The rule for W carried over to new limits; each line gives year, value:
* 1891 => 52.11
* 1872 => 18.23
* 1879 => 26.09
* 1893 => 48.33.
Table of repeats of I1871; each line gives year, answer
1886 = 42.27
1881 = 31.39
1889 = 47.36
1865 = 34.55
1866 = 31.93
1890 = 49.77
